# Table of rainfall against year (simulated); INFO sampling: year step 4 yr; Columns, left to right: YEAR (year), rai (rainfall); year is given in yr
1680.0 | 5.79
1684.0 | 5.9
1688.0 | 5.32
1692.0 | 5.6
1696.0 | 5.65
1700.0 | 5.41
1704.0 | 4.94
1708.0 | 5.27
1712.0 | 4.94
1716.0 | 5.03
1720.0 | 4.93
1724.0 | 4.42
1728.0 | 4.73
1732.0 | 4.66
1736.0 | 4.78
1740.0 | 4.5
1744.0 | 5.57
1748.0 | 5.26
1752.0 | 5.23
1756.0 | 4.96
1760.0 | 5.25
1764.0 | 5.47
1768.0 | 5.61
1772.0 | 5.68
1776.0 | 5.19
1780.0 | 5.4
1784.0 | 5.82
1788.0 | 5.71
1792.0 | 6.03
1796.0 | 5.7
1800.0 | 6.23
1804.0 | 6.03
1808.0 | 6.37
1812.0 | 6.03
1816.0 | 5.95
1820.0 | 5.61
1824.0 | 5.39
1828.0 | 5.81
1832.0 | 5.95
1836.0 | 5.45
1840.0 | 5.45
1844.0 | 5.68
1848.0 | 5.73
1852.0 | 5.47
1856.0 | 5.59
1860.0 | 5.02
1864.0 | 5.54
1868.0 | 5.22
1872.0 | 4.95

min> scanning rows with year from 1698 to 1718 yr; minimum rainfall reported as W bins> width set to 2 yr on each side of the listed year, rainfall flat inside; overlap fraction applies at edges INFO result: 4.94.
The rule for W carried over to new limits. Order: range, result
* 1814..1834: 5.39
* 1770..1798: 5.19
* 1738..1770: 4.5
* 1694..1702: 5.41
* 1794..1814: 5.7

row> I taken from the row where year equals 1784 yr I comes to 5.82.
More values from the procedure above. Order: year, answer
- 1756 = 4.96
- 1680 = 5.79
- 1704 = 4.94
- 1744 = 5.57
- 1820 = 5.61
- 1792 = 6.03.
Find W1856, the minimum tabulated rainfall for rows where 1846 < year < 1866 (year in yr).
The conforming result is 5.02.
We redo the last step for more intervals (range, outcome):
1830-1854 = 5.45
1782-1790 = 5.71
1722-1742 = 4.42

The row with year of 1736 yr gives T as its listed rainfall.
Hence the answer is 4.78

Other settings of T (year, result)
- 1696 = 5.65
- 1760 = 5.25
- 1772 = 5.68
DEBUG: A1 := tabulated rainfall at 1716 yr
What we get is 5.03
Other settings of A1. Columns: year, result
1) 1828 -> 5.81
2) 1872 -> 4.95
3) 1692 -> 5.6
